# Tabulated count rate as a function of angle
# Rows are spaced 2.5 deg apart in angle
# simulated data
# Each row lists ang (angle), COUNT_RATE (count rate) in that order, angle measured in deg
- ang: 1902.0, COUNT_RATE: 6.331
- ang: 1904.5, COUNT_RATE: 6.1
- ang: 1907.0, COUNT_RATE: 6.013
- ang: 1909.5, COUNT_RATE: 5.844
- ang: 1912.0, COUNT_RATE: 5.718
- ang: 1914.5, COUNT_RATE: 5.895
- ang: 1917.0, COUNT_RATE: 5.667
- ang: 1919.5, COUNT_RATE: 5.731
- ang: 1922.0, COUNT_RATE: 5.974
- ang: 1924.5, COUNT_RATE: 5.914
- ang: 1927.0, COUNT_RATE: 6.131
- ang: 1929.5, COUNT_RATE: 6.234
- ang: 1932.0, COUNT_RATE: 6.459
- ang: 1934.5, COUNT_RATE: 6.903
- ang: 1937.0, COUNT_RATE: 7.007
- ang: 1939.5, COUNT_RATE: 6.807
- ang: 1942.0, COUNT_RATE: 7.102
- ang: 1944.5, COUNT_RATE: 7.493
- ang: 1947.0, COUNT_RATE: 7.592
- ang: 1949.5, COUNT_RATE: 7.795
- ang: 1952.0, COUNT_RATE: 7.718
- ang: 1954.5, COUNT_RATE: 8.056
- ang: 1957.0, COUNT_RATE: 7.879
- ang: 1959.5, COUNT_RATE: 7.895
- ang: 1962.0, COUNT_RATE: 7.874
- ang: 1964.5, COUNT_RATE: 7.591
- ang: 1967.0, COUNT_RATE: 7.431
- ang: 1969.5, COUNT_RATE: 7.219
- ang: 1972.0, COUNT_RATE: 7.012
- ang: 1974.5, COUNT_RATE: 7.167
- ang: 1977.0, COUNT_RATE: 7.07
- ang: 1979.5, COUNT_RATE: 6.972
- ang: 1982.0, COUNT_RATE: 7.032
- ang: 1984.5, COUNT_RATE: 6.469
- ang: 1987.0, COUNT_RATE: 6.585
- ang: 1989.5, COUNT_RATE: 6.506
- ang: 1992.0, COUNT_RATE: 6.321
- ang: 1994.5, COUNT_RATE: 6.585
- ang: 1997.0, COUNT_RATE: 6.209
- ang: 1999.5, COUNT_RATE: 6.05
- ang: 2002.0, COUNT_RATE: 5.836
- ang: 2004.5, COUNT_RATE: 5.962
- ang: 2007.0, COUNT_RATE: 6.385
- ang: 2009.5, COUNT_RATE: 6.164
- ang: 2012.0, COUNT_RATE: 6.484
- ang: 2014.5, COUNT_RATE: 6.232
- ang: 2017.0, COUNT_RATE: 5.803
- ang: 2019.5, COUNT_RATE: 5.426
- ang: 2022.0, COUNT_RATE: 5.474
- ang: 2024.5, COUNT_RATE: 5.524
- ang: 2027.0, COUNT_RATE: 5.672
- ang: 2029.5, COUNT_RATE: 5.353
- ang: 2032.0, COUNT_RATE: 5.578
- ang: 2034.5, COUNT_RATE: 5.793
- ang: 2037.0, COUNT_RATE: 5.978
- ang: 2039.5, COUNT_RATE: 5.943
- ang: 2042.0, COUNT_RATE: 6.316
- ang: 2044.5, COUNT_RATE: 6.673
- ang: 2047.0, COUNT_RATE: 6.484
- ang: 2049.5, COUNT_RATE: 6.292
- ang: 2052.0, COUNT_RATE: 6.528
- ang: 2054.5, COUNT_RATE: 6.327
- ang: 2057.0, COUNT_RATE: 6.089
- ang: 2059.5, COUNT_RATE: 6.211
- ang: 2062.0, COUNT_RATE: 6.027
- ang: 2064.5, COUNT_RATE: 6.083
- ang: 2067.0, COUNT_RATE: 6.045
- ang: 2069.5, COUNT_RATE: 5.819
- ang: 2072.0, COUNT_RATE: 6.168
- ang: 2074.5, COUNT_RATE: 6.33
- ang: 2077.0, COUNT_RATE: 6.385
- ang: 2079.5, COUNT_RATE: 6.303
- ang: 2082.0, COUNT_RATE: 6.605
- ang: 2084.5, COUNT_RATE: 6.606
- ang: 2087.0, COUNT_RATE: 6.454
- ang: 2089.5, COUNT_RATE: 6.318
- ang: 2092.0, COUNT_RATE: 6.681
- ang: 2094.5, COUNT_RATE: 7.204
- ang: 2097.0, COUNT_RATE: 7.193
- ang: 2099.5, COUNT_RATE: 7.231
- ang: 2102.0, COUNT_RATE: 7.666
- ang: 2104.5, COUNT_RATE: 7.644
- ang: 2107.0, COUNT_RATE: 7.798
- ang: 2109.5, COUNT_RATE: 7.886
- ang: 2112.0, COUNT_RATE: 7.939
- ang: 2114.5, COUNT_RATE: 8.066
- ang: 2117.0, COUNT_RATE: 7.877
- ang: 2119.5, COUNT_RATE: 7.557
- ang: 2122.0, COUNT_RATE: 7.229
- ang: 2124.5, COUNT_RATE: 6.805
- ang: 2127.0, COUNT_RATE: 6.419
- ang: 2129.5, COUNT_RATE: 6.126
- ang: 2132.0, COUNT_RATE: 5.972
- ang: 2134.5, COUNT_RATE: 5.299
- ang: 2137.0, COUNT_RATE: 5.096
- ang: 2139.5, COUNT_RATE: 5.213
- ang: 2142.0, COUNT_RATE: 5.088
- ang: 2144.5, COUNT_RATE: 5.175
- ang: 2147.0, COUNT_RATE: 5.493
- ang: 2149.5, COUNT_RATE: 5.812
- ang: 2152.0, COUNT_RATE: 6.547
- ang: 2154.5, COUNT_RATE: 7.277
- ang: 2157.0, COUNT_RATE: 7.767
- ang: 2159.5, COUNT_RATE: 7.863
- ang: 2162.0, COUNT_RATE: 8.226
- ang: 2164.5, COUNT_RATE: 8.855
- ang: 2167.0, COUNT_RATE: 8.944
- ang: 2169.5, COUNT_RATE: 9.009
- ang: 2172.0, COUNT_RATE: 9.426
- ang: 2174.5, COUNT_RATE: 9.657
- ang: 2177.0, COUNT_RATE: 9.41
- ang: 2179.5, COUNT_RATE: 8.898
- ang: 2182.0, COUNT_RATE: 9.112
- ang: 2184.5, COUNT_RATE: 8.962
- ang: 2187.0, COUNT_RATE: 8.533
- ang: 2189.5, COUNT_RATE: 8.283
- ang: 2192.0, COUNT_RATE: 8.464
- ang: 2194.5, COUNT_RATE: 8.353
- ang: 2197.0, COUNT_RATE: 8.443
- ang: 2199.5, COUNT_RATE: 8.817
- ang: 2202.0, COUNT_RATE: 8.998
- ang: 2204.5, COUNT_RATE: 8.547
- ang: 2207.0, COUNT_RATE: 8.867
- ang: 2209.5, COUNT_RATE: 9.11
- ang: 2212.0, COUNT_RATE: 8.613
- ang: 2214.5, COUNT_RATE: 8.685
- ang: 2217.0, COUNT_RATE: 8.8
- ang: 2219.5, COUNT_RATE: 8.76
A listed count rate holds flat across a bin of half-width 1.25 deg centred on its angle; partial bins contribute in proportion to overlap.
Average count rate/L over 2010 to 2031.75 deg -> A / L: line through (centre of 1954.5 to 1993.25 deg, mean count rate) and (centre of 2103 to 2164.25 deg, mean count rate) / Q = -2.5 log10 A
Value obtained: 0.222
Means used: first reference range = 7.16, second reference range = 6.8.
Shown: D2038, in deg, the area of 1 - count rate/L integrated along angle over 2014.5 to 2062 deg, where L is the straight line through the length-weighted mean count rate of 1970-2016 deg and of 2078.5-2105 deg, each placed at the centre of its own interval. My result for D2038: 5.0 deg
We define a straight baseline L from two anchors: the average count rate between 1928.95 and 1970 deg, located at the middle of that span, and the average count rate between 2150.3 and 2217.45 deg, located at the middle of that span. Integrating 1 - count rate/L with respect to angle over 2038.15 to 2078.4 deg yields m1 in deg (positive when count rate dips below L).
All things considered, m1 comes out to 8.7 deg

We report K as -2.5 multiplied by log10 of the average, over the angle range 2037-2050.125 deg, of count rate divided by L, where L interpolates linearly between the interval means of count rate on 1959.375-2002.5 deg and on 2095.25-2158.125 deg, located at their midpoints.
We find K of 0.083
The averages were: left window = 6.87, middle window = 6.31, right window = 6.73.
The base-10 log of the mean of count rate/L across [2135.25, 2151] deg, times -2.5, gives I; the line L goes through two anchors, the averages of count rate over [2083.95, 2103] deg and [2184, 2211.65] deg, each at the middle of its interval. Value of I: 0.41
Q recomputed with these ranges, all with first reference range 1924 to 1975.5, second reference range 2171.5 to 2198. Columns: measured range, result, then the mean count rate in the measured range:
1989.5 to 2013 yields 0.21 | 6.23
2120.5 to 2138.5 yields 0.35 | 6.14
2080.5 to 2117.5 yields 0.14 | 7.26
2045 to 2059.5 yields 0.24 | 6.35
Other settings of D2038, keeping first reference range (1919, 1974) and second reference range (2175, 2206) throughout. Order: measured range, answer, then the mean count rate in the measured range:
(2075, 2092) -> 3.33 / 6.46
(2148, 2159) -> 2.10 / 6.89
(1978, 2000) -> 2.50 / 6.55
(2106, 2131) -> 2.76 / 7.35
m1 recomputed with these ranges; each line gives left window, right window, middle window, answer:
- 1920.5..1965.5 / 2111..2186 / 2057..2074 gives 2.8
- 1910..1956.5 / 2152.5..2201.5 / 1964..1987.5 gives -0.1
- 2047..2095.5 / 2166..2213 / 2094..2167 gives 6.1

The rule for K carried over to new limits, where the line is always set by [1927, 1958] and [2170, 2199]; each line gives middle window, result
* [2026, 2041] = 0.34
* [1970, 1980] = 0.05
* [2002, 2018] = 0.24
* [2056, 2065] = 0.30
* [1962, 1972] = -0.01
